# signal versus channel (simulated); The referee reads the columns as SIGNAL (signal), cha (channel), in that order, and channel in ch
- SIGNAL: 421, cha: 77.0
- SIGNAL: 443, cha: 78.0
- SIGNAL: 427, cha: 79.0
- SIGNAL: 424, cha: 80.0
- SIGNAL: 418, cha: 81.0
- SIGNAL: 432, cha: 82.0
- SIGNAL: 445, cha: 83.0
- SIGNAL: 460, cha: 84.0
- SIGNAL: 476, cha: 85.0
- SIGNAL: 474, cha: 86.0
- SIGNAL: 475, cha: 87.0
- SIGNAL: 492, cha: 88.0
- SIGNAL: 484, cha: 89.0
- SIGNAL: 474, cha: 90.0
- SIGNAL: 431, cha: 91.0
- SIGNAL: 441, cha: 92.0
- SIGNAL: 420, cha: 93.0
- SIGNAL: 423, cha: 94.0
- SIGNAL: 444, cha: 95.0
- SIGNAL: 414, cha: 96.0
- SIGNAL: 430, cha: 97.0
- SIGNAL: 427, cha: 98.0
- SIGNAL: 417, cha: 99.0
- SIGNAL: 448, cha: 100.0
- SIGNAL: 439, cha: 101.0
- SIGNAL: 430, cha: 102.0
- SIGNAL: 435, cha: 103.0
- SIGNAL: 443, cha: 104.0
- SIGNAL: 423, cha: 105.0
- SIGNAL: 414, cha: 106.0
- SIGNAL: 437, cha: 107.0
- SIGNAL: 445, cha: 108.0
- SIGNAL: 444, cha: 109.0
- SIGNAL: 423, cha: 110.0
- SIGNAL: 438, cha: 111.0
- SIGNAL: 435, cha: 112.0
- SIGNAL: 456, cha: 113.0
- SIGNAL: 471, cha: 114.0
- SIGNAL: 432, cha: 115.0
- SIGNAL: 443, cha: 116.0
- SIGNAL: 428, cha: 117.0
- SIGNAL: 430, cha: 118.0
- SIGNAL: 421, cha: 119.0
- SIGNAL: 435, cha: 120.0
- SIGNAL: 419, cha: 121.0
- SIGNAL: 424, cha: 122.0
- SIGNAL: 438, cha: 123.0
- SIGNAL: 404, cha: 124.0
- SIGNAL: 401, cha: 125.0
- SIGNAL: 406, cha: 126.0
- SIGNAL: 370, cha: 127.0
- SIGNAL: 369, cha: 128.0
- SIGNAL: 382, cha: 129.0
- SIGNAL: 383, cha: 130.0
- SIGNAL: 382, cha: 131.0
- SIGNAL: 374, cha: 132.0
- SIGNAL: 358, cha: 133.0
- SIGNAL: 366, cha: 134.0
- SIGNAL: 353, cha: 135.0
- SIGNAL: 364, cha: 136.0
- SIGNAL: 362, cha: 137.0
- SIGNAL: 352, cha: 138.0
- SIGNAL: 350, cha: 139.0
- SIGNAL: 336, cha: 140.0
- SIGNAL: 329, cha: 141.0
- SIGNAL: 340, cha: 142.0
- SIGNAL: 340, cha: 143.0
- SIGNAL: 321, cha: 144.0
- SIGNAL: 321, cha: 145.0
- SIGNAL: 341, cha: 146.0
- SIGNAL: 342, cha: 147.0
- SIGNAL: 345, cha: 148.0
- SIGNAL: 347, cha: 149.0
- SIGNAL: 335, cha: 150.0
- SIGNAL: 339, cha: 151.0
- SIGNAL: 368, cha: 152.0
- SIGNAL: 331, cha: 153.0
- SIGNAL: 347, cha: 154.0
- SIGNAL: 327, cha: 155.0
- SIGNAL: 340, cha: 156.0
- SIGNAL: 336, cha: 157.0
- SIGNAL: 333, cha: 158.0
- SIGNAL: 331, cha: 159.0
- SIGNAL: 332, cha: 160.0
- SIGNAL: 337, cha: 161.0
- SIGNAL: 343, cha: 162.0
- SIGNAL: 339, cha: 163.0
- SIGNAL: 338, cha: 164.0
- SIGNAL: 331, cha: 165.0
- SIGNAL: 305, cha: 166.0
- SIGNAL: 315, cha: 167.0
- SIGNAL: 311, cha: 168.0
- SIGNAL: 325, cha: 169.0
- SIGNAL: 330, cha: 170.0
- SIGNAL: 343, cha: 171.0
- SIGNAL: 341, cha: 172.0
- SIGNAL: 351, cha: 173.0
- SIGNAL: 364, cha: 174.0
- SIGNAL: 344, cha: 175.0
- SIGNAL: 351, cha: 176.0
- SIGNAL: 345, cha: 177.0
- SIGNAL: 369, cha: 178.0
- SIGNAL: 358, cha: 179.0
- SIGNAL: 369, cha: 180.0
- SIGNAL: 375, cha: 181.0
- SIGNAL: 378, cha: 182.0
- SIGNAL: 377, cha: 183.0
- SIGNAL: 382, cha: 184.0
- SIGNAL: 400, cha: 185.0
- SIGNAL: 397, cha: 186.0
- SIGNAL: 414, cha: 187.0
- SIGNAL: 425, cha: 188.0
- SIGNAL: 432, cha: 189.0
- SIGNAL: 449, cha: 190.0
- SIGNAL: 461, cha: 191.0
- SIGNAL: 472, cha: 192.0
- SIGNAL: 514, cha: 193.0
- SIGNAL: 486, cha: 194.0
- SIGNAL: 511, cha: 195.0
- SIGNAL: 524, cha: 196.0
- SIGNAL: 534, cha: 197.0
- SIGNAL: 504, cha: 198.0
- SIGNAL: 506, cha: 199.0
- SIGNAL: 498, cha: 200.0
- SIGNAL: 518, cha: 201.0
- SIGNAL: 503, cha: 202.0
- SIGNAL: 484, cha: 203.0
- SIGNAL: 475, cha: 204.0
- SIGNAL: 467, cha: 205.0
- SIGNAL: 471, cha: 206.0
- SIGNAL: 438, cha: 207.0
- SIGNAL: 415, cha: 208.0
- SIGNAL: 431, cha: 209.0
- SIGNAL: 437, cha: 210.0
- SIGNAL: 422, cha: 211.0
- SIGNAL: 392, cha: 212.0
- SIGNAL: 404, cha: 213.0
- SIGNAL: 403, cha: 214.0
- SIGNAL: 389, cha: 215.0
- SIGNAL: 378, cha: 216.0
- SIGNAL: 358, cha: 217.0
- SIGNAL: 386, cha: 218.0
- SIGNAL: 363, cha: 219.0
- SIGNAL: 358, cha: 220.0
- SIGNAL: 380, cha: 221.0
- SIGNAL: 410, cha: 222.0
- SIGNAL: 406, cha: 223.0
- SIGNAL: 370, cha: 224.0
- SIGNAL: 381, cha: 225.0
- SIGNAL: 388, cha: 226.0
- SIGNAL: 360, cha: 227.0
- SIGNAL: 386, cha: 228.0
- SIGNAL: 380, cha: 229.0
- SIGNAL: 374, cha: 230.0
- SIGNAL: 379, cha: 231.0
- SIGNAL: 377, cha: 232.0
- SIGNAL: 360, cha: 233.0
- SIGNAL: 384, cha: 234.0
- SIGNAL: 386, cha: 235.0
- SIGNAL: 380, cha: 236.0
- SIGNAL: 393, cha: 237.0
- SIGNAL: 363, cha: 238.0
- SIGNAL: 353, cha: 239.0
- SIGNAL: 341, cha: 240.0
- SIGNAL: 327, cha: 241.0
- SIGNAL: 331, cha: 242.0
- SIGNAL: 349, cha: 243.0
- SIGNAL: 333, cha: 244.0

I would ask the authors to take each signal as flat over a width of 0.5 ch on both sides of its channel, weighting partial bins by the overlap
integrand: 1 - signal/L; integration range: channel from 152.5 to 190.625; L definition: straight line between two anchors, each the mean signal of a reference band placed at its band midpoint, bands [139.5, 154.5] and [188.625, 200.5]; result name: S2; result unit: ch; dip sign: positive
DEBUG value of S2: 5.6 ch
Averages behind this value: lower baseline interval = 339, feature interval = 356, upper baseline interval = 492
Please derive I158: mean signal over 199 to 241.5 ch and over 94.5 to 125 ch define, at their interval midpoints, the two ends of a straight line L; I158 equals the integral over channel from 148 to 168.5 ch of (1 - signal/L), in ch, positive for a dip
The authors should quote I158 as 4.2 ch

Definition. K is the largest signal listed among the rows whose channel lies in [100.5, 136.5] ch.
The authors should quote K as 471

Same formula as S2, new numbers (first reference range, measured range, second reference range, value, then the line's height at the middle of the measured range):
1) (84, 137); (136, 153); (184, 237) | 3.30 ch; 425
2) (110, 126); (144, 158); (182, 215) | 3.20 ch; 440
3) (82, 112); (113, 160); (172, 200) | 6.74 ch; 433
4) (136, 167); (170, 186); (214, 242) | -0.57 ch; 351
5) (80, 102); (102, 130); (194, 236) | 1.04 ch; 440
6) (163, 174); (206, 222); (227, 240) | -1.71 ch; 361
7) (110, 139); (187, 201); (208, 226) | -3.16 ch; 395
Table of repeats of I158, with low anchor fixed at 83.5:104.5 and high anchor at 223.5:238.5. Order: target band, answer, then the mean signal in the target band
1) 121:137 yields 1.6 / 385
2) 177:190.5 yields 0.3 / 392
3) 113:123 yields 0.0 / 435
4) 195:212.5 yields -3.6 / 473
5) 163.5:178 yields 2.5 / 336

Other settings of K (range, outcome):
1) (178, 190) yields 449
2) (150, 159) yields 368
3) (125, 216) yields 534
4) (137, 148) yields 362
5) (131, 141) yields 382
